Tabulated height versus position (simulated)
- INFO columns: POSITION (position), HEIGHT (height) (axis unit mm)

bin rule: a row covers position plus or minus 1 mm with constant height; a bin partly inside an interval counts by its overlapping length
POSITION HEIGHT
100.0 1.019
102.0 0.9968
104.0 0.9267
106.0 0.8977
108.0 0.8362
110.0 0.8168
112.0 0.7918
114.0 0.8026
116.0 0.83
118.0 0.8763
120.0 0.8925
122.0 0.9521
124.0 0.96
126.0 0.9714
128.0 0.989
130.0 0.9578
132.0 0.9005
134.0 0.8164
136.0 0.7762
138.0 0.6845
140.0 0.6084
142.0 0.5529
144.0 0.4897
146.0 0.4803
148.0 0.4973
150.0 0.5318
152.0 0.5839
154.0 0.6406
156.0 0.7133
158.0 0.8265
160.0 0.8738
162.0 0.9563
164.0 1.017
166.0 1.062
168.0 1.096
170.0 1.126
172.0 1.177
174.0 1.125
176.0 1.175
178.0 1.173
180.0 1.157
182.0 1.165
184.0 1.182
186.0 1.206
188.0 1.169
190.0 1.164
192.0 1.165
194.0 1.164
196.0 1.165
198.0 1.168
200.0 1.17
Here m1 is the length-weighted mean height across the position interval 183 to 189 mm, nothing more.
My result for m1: 1.19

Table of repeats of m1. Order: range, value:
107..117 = 0.815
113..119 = 0.836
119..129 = 0.953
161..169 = 1.03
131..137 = 0.831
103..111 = 0.869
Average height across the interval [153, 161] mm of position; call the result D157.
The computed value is 0.764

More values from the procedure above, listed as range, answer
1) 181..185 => 1.17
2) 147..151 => 0.515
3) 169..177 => 1.15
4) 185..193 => 1.18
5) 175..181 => 1.17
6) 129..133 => 0.929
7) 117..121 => 0.884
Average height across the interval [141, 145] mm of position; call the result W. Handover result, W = 0.521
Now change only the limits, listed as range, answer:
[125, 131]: 0.973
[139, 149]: 0.526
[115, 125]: 0.902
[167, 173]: 1.13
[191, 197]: 1.16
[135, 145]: 0.622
